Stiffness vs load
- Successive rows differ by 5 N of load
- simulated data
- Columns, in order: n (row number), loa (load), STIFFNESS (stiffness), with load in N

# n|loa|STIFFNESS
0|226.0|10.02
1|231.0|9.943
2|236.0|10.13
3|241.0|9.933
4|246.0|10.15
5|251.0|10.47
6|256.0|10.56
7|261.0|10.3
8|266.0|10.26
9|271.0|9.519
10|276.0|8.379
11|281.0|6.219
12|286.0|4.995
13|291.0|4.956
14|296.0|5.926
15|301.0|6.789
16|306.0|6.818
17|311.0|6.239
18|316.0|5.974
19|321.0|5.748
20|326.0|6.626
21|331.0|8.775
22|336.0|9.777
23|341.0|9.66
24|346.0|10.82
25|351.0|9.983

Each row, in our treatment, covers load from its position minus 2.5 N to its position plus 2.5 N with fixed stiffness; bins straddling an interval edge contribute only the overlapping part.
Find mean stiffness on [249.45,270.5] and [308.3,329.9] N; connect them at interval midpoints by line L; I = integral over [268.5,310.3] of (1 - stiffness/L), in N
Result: 8.2 N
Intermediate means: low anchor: 10.3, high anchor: 6.32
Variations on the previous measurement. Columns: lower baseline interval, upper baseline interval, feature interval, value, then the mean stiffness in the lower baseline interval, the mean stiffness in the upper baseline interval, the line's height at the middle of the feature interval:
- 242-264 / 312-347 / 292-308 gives 4.56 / 10.3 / 8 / 8.9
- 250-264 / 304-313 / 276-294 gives 5.48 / 10.4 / 6.53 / 8.31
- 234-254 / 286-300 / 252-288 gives -4.31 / 10.2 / 5.51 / 7.7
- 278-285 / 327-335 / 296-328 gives 5.29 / 6.11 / 8.56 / 7.62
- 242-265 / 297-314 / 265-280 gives -0.01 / 10.3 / 6.54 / 8.95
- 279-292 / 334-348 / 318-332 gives 3.11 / 5.41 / 10.1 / 8.73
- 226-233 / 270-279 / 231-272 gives -3.67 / 9.97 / 8.7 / 9.35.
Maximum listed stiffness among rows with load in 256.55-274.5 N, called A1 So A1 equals 10.3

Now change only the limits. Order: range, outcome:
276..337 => 9.777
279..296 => 6.219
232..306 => 10.56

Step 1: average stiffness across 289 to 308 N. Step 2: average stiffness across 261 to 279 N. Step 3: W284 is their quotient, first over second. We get 0.65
